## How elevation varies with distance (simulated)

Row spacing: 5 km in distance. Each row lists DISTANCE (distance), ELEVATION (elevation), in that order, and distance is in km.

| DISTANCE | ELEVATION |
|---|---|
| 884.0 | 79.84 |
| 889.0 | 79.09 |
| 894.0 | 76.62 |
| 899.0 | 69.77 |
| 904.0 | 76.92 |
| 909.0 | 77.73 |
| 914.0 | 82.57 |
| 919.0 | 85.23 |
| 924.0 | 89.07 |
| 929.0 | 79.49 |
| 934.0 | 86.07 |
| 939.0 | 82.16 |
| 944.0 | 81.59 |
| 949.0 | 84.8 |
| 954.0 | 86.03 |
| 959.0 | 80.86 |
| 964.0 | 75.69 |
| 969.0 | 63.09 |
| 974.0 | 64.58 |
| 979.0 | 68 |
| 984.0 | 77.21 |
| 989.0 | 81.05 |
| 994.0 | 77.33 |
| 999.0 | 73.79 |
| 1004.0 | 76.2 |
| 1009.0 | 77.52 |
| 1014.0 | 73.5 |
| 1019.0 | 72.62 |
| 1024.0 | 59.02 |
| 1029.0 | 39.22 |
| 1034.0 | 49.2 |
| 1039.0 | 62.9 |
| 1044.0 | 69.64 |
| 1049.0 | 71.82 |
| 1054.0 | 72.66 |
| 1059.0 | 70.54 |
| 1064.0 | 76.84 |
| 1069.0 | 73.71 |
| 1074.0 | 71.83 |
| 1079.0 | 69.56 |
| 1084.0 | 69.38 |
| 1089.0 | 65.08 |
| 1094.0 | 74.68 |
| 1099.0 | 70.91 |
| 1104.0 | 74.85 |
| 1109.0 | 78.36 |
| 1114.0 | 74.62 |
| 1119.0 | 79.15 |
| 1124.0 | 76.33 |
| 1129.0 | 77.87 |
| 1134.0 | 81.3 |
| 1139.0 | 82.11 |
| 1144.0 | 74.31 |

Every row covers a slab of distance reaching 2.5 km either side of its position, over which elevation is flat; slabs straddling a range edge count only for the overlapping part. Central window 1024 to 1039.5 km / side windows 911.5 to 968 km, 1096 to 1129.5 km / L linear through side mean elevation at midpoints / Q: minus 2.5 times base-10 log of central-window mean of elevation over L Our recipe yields 0.49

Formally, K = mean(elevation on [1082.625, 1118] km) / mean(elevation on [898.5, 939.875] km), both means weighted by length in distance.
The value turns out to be 0.9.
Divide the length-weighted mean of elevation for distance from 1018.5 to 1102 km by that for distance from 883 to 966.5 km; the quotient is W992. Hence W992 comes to 0.83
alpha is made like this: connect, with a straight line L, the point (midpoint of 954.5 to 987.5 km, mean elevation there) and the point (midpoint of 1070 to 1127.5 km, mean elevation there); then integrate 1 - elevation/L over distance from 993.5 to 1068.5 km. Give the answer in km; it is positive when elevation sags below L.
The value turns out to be 5.0 km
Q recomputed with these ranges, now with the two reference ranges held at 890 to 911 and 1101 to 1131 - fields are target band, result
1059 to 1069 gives 0.03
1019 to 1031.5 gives 0.38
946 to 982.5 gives 0.01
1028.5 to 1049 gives 0.28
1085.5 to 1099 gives 0.10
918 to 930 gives -0.13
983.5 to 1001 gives -0.02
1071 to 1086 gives 0.09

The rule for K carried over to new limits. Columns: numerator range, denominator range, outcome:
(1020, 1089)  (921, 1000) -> 0.84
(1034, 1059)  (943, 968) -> 0.84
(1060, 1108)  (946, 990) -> 0.95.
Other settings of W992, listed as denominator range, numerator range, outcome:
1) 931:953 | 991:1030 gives 0.84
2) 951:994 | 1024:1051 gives 0.78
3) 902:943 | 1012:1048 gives 0.74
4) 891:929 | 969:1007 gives 0.92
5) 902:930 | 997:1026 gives 0.88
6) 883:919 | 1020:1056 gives 0.78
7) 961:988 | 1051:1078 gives 1.03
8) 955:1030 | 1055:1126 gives 1.02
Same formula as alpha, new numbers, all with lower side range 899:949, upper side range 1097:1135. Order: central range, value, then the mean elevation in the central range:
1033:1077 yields 4.9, 69.5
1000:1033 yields 5.6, 65.9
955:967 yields 0.3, 78.6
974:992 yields 1.4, 74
